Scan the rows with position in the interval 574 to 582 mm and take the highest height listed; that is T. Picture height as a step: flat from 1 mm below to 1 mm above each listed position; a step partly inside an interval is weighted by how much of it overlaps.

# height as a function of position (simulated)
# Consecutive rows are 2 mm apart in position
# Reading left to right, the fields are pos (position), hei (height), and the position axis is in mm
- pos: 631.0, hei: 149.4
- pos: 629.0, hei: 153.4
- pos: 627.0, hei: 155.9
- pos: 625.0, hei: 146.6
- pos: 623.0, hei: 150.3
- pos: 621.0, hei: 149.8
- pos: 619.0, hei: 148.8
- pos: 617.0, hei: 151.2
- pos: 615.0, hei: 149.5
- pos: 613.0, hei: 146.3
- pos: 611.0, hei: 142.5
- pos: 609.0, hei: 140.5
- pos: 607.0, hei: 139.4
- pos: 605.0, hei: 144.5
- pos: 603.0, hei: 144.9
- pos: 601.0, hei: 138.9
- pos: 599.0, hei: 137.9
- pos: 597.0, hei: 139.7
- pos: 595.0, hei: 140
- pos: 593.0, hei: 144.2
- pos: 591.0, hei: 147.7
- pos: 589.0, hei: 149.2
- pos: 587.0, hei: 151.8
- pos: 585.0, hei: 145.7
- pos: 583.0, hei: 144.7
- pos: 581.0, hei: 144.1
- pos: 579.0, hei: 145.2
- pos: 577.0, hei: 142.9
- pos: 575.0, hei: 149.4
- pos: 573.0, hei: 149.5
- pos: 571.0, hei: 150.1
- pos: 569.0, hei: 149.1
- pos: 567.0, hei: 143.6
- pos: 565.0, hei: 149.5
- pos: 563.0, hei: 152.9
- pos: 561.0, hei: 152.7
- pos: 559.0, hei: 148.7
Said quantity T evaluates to 149.4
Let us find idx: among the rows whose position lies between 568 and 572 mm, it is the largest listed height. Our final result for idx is 150.1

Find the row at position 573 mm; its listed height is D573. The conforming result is 149.5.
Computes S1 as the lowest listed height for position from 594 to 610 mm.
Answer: 137.9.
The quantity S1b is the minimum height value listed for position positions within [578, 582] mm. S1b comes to 144.1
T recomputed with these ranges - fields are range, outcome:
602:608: 144.9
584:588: 151.8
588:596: 149.2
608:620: 151.2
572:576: 149.5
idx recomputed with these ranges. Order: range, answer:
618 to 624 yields 150.3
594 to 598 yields 140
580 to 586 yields 145.7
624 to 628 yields 155.9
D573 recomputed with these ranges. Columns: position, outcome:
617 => 151.2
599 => 137.9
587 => 151.8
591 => 147.7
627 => 155.9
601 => 138.9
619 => 148.8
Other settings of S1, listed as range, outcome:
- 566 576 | 143.6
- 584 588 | 145.7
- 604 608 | 139.4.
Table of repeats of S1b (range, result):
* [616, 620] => 148.8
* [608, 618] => 140.5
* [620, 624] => 149.8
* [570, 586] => 142.9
